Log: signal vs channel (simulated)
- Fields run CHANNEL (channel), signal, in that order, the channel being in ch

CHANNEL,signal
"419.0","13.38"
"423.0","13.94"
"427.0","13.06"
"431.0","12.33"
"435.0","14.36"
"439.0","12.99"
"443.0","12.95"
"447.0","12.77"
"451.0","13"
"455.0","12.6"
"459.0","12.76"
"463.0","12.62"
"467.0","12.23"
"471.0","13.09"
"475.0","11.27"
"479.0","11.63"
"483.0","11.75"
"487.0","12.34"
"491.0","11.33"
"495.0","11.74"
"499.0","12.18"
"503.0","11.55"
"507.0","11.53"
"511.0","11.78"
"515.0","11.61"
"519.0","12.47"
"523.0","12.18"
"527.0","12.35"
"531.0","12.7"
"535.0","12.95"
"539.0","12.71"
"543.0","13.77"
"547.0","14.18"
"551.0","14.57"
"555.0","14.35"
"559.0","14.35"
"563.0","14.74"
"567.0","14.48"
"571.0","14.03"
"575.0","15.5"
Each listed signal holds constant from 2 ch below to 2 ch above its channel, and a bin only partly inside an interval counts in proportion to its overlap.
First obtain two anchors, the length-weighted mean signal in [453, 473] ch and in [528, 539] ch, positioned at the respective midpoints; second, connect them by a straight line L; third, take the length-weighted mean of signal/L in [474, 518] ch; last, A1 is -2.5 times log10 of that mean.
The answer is 0.087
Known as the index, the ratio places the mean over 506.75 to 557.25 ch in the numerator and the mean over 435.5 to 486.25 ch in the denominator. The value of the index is 1.03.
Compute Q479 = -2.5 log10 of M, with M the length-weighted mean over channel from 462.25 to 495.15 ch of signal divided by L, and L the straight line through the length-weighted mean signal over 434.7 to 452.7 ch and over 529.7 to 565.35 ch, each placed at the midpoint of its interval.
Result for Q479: 0.12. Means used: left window 13.1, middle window 12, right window 13.8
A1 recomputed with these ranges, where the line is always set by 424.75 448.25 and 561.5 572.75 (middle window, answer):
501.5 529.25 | 0.16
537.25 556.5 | 0.02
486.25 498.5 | 0.16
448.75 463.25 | 0.04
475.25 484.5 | 0.17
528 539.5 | 0.11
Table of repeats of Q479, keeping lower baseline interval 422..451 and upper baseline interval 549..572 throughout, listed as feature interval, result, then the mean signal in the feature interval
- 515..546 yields 0.12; 12.7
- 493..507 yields 0.17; 11.8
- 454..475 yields 0.08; 12.5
